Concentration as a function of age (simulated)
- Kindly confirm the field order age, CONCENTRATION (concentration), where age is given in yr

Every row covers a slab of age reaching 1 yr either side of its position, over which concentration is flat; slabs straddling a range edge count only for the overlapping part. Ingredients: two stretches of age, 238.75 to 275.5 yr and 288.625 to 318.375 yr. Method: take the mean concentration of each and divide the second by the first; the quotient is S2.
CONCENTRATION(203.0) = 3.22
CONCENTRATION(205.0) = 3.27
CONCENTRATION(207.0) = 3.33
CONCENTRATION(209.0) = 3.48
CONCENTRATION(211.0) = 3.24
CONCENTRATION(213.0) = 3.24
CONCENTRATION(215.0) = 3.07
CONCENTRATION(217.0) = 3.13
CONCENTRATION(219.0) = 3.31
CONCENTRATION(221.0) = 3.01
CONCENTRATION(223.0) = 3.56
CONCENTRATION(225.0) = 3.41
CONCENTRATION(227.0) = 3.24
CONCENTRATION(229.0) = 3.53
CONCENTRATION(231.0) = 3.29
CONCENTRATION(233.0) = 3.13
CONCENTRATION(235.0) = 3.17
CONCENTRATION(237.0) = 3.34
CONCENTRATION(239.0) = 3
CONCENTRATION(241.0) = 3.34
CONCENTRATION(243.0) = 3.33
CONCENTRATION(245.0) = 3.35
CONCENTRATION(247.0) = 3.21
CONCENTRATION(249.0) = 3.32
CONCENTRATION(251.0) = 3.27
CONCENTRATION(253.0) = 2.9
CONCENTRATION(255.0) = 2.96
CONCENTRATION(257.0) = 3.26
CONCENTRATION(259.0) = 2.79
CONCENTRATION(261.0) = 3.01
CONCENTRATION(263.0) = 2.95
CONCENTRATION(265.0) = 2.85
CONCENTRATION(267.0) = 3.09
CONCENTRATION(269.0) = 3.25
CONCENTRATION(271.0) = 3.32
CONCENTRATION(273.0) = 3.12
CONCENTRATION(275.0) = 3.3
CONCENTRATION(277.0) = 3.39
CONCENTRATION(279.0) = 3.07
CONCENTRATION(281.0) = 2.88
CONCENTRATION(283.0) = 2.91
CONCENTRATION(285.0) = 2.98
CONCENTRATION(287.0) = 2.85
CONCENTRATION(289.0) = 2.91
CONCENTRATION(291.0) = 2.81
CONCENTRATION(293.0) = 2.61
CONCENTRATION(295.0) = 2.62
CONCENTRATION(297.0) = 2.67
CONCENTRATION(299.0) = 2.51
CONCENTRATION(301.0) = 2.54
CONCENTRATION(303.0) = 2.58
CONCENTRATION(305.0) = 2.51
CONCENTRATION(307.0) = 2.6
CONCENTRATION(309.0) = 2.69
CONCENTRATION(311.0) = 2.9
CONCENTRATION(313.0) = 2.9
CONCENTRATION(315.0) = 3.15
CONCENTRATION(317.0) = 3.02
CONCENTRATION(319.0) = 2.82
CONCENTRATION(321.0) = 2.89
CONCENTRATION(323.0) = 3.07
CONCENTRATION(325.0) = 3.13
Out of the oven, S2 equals 0.87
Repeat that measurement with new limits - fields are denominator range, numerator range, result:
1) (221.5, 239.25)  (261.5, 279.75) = 0.95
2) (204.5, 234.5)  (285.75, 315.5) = 0.83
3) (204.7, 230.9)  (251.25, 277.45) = 0.94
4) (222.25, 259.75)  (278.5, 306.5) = 0.85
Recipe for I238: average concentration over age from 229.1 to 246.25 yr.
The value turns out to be 3.26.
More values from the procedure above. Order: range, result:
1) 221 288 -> 3.16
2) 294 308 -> 2.58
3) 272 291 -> 3.03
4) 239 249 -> 3.28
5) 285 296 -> 2.78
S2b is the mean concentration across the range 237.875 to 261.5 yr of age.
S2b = 3.15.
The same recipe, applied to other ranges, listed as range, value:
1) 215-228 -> 3.26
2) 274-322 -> 2.84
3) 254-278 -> 3.11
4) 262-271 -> 3.07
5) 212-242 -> 3.25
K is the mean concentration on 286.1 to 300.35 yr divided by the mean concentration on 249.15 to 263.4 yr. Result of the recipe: 0.89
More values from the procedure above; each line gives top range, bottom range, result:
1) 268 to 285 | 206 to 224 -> 0.96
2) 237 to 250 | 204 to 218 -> 1.00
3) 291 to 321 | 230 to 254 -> 0.85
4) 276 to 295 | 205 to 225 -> 0.89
